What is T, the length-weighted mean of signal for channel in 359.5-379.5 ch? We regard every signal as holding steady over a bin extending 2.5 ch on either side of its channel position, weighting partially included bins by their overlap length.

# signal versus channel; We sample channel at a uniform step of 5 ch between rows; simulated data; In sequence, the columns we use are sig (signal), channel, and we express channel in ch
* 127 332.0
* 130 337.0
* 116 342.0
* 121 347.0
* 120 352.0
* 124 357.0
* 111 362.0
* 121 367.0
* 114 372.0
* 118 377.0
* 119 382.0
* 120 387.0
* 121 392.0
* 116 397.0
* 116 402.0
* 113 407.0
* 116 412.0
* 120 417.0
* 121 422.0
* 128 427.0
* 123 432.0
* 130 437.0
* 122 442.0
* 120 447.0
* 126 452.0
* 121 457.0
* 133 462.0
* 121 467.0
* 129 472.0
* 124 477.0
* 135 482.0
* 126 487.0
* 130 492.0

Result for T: 116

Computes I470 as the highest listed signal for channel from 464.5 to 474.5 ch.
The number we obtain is 129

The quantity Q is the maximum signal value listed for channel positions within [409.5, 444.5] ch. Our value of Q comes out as 130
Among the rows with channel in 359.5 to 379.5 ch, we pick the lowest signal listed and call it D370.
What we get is 111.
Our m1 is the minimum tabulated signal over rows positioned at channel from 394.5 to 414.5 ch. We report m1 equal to 113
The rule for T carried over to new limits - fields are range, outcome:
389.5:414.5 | 116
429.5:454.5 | 124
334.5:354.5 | 122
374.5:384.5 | 118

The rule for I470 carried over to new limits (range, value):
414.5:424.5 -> 121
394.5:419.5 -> 120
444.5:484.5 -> 135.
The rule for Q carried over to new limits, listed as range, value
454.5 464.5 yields 133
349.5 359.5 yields 124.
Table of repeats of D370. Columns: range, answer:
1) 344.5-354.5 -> 120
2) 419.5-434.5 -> 121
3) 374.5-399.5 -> 116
